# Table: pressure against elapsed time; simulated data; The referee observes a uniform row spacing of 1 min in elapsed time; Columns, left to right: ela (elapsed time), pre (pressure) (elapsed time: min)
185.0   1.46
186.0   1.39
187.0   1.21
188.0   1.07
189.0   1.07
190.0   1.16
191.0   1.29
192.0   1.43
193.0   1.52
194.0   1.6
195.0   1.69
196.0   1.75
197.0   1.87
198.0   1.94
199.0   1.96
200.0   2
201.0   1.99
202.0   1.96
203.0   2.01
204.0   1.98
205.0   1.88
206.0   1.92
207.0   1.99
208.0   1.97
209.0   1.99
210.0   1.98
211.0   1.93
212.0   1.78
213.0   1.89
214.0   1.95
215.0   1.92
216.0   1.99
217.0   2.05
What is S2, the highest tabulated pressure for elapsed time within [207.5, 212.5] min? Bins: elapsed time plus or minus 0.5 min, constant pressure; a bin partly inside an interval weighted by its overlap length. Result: 1.99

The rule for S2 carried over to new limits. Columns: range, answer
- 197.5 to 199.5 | 1.96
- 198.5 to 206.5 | 2.01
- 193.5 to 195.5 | 1.69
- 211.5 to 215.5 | 1.95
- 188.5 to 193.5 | 1.52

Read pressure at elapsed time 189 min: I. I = 1.07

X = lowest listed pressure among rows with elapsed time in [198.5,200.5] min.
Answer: 1.96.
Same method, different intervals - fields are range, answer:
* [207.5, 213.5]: 1.78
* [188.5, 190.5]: 1.07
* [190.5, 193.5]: 1.29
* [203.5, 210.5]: 1.88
